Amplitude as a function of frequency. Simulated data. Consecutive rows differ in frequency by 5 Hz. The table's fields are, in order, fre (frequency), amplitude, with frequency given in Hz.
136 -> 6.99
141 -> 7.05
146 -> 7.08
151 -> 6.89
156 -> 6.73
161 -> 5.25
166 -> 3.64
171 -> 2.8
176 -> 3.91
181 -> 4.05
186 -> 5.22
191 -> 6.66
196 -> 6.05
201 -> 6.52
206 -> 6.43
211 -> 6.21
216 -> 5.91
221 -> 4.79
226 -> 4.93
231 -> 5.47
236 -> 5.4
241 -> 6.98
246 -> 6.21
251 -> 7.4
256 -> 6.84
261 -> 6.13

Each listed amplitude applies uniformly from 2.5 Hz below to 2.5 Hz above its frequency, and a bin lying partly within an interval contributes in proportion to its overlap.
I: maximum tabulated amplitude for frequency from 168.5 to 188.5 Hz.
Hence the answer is 5.22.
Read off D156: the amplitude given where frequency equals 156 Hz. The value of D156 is 6.73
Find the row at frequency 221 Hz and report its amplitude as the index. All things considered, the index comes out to 4.79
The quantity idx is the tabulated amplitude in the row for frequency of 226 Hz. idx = 4.93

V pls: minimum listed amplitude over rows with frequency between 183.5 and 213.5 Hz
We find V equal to 5.22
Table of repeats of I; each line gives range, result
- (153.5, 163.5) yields 6.73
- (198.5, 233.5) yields 6.52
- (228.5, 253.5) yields 7.4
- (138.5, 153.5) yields 7.08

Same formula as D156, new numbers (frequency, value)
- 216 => 5.91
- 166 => 3.64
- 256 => 6.84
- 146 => 7.08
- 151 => 6.89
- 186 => 5.22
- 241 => 6.98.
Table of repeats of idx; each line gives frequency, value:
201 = 6.52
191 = 6.66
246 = 6.21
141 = 7.05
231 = 5.47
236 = 5.4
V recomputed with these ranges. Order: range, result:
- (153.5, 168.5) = 3.64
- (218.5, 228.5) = 4.79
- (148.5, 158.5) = 6.73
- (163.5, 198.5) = 2.8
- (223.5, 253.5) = 4.93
